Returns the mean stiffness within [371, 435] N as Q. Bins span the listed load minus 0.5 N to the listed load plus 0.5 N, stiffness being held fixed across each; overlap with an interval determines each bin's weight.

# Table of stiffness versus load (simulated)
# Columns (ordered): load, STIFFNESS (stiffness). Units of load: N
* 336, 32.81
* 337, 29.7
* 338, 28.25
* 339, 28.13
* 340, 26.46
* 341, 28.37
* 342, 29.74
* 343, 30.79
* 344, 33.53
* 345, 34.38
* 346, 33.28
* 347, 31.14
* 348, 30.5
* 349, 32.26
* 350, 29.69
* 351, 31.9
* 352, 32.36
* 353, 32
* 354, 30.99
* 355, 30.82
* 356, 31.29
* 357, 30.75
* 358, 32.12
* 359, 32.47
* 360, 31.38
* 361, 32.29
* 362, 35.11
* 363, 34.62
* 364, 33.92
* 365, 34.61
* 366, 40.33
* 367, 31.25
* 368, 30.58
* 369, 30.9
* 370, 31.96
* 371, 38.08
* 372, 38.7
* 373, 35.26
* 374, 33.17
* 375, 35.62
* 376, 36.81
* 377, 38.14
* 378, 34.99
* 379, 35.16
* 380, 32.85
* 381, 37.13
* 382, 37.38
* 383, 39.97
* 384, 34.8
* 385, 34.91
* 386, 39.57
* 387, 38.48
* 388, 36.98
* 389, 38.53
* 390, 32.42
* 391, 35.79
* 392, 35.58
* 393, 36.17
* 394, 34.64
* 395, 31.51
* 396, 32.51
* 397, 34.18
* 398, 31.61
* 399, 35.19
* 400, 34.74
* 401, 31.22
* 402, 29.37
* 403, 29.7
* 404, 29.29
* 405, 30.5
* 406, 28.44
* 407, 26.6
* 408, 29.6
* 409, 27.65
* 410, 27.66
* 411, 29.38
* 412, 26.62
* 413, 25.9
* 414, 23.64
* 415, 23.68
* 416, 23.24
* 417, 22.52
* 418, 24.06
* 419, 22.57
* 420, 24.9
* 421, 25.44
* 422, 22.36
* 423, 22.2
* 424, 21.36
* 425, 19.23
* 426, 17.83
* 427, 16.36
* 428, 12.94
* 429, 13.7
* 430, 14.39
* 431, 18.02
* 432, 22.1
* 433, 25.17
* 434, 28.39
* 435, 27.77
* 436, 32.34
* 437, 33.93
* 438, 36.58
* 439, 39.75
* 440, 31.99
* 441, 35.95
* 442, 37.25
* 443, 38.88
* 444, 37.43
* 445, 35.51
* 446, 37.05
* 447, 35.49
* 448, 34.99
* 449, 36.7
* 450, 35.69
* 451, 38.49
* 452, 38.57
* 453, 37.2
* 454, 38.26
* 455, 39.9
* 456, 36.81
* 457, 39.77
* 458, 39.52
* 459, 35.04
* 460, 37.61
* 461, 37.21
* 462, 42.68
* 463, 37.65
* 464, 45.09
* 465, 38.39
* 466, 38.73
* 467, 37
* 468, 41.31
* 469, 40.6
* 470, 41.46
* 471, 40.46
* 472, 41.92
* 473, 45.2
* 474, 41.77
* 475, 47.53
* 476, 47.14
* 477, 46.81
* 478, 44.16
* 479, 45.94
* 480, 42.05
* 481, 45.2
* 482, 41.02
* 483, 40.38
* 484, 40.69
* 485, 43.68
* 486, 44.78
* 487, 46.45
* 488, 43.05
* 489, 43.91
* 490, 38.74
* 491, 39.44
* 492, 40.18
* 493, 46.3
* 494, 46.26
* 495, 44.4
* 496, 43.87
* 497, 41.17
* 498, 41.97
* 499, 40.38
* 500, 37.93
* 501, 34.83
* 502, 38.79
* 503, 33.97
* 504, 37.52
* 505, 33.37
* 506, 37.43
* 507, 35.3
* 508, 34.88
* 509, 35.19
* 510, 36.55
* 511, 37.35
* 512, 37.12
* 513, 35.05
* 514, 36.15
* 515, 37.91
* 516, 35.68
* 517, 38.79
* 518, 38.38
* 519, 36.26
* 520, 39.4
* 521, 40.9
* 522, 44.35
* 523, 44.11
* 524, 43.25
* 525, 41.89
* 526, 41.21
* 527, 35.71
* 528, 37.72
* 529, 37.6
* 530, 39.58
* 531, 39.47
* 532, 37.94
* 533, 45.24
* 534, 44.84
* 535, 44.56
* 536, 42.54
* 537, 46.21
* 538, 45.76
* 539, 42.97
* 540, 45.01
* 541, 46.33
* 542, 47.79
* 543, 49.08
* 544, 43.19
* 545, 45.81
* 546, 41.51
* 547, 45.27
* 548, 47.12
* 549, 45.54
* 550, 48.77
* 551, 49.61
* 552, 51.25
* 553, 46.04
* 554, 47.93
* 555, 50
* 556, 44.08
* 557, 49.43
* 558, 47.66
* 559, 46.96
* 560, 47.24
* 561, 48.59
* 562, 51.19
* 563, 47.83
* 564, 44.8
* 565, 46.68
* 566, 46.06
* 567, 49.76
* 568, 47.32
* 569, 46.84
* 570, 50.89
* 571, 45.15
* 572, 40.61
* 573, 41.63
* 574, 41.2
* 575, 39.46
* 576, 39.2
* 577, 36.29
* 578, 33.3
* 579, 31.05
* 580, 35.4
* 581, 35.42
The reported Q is 29.4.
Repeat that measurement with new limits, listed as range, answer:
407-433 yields 22.4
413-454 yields 28.2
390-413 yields 31.2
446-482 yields 40.3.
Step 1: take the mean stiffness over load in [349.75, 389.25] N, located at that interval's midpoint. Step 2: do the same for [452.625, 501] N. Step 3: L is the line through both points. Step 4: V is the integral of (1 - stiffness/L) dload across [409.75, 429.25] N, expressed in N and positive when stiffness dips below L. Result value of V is 7.95 N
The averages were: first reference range 34.5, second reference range 41.5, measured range 22.3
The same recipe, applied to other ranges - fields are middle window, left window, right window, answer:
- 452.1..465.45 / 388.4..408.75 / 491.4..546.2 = -0.9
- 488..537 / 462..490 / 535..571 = 5.5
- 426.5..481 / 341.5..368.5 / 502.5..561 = 2.7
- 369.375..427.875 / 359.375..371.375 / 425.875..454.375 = 3.3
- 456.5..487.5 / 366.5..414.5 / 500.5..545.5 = -3.7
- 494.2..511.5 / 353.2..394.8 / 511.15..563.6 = 1.5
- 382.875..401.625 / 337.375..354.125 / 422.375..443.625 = -4.5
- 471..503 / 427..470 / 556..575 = -3.7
